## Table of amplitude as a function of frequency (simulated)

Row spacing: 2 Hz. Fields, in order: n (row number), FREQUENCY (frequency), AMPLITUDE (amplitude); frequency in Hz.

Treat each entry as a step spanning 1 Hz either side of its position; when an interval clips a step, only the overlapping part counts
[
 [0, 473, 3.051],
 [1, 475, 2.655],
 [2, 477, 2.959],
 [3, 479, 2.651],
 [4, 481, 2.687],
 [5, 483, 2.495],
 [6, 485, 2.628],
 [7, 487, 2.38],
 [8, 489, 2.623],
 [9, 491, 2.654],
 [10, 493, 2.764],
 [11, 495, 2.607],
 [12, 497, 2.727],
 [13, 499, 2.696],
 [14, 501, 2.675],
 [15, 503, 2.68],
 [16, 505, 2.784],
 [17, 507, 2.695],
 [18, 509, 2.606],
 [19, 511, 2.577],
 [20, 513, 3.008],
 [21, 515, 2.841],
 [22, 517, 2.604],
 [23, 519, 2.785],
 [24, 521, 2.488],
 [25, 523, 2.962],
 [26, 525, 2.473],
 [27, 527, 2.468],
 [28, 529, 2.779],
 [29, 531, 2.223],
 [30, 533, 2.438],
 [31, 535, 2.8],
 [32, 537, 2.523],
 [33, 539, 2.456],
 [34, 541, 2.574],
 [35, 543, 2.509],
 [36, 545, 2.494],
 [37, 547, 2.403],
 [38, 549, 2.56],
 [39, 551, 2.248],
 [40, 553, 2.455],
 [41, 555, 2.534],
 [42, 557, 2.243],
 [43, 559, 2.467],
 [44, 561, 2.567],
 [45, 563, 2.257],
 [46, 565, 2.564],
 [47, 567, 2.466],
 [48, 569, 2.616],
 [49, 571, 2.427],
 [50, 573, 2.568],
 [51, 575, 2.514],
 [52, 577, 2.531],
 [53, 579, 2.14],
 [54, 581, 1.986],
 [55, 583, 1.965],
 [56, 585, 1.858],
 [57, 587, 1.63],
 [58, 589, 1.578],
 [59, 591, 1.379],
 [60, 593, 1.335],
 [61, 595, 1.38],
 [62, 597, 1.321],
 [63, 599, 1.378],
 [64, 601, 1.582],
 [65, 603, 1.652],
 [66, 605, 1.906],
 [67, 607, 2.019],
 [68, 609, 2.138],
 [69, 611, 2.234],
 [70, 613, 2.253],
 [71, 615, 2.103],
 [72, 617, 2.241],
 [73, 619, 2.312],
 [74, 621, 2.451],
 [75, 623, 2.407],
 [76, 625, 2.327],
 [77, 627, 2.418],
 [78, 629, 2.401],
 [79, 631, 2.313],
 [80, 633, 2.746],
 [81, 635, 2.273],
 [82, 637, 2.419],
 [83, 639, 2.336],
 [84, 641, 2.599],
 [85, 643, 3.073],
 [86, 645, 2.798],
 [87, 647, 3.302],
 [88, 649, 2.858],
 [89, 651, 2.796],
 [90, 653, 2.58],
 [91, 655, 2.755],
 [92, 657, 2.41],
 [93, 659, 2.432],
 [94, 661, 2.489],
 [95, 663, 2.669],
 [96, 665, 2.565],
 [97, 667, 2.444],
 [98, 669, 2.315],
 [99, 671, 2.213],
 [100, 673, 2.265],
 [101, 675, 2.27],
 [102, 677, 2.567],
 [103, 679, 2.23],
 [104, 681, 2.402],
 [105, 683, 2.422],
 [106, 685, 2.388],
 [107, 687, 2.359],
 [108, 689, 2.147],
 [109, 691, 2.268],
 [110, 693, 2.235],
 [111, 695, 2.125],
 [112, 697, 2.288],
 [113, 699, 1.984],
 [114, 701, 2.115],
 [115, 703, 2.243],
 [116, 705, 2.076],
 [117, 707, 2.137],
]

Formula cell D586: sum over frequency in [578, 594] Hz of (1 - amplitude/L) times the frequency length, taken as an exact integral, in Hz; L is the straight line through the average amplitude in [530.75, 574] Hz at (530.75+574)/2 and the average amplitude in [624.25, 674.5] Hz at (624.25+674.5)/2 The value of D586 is 4.9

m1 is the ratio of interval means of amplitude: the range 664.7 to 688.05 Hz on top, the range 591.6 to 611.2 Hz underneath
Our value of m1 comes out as 1.42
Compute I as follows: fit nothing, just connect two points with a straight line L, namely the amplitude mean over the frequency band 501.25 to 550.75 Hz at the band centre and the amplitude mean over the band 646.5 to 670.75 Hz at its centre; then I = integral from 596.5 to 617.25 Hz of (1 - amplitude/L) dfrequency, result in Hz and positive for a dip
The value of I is 5.7 Hz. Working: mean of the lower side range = 2.61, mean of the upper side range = 2.61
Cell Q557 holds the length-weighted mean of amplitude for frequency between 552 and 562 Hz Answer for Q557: 2.45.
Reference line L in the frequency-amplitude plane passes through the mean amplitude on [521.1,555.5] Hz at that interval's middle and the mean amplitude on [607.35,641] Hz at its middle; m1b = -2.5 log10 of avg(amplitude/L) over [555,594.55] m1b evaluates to 0.14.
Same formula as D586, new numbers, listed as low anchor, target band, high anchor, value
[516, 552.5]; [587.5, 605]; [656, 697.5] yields 6.97 Hz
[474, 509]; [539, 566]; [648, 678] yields 1.64 Hz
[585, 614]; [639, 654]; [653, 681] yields -4.13 Hz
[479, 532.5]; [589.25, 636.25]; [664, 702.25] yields 7.93 Hz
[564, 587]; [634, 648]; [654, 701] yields -2.11 Hz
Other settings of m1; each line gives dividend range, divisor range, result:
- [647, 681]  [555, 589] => 1.10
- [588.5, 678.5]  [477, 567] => 0.88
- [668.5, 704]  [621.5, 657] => 0.87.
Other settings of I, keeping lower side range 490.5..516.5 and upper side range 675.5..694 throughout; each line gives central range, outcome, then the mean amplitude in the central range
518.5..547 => 1.0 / 2.56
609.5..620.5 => 1.1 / 2.23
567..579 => 0.4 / 2.49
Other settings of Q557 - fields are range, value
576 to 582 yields 2.22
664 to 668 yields 2.5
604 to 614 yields 2.11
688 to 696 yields 2.19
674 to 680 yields 2.36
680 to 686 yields 2.4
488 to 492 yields 2.64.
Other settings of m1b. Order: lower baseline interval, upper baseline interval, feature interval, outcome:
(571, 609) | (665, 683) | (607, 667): -0.17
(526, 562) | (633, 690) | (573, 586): 0.14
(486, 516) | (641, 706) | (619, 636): 0.04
